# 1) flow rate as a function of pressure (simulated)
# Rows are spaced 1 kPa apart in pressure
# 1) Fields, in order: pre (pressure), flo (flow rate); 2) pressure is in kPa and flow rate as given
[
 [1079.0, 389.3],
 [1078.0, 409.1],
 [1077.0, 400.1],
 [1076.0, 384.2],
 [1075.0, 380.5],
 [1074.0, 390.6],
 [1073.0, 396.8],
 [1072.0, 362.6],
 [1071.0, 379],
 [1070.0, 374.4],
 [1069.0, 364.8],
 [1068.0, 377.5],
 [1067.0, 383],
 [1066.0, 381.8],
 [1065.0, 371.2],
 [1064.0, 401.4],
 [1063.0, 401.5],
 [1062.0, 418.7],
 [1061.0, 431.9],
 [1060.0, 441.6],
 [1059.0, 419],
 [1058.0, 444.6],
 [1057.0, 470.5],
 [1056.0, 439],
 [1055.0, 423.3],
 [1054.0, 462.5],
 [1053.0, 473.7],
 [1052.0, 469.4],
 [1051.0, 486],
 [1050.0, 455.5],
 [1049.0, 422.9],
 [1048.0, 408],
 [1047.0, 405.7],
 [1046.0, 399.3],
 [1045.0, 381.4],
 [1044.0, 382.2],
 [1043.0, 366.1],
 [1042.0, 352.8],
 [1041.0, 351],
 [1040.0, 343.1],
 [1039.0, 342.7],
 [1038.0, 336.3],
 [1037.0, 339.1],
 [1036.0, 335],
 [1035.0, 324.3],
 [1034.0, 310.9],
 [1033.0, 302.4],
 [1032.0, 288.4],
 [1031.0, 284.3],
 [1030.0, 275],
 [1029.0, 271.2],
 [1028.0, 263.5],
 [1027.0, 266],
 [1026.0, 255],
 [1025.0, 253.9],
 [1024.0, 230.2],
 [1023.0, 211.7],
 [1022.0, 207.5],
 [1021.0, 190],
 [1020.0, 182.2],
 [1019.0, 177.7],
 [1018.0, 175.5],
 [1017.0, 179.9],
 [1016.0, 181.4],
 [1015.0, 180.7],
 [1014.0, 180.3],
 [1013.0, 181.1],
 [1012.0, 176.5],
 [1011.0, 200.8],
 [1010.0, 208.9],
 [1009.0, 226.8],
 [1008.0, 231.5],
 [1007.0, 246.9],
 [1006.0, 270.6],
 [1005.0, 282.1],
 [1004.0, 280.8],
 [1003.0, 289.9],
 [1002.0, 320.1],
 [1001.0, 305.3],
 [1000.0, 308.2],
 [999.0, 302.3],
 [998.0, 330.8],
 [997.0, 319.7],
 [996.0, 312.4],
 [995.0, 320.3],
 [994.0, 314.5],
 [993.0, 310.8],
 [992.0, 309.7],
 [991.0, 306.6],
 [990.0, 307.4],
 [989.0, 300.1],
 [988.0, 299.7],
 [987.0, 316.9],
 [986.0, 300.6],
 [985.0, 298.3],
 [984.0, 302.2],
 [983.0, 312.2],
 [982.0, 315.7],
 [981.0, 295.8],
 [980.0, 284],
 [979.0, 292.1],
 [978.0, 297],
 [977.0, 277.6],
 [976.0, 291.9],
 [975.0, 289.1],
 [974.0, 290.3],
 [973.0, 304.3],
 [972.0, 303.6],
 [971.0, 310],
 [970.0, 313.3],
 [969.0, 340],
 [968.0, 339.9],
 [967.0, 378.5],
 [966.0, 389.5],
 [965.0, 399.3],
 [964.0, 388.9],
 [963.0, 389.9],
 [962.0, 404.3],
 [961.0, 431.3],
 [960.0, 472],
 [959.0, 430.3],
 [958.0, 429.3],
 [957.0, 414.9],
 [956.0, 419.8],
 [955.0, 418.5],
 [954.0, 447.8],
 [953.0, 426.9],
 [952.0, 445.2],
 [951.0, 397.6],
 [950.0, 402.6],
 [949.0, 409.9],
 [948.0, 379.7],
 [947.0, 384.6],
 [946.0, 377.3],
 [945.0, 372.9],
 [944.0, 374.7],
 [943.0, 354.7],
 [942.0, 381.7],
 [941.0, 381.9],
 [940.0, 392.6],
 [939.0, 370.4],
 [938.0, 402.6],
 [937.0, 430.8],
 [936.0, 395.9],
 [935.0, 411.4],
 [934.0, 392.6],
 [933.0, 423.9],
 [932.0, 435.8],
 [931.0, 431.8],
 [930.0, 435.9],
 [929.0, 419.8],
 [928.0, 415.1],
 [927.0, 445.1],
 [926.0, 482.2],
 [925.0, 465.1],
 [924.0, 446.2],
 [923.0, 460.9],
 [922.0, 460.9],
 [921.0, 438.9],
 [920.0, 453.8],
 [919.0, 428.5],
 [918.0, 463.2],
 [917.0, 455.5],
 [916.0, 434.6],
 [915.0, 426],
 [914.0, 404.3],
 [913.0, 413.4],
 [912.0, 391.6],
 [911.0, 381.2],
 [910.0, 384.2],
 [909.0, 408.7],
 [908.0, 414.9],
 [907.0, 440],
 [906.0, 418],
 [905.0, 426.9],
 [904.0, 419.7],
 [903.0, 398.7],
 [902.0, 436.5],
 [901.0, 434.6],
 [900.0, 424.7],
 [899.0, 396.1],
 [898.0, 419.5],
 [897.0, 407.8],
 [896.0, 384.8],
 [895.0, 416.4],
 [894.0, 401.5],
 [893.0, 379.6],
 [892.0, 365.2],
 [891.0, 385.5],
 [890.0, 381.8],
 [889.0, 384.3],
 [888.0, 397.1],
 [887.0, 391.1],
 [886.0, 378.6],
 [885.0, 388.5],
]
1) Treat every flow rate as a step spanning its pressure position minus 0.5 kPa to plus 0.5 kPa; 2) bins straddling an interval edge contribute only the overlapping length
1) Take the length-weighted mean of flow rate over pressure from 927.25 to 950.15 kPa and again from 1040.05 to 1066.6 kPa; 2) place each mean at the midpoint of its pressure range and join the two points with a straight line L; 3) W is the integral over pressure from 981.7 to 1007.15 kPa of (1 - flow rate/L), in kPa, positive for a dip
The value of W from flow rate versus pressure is 6.5 kPa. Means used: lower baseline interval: 400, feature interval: 304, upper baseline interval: 416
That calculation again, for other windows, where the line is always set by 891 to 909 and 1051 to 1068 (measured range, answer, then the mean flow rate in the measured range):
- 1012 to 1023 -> 6.2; 185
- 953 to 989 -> 5.9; 349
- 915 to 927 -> -1.2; 452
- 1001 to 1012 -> 4.4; 254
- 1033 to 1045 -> 2.3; 344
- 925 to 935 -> -0.5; 432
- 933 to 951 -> 1.1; 390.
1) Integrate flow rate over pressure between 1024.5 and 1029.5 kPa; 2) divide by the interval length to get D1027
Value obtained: 262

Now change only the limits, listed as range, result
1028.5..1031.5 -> 277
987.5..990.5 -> 302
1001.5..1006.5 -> 289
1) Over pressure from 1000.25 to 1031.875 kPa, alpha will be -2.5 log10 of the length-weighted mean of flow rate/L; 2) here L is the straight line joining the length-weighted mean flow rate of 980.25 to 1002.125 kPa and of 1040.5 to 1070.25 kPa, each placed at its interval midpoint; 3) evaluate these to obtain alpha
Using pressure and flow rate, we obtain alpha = 0.43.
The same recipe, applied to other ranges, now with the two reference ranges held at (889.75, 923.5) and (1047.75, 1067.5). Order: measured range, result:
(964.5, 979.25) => 0.30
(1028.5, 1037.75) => 0.37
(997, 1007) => 0.39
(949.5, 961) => -0.02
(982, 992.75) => 0.35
